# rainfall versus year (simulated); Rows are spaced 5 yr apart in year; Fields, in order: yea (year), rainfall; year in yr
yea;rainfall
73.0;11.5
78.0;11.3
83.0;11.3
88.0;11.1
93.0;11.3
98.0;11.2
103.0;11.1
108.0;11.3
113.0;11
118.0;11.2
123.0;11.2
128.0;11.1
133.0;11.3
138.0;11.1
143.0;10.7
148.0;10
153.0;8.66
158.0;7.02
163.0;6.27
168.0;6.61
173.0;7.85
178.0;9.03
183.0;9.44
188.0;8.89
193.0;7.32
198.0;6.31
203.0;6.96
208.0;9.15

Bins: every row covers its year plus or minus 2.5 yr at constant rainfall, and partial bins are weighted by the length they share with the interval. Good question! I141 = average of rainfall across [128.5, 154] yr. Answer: 10.5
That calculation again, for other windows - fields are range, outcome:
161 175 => 6.9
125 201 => 8.78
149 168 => 7.44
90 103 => 11.2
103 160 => 10.5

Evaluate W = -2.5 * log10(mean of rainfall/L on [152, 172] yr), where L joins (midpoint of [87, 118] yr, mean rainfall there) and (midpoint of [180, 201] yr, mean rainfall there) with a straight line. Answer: 0.26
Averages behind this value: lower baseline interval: 11.2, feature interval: 7.08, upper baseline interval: 7.99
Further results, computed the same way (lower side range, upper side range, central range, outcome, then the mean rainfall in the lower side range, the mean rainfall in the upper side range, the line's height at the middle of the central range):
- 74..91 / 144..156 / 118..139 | -0.12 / 11.3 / 9.4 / 10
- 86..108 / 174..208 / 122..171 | 0.03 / 11.2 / 8.07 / 9.55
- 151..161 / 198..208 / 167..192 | -0.12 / 7.72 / 7.34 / 7.53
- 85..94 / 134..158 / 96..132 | -0.06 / 11.2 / 9.87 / 10.6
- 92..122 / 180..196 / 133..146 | -0.09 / 11.2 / 8.5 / 10.1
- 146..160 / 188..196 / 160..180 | 0.11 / 8.56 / 7.75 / 8.21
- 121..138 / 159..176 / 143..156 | -0.06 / 11.2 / 6.98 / 8.97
